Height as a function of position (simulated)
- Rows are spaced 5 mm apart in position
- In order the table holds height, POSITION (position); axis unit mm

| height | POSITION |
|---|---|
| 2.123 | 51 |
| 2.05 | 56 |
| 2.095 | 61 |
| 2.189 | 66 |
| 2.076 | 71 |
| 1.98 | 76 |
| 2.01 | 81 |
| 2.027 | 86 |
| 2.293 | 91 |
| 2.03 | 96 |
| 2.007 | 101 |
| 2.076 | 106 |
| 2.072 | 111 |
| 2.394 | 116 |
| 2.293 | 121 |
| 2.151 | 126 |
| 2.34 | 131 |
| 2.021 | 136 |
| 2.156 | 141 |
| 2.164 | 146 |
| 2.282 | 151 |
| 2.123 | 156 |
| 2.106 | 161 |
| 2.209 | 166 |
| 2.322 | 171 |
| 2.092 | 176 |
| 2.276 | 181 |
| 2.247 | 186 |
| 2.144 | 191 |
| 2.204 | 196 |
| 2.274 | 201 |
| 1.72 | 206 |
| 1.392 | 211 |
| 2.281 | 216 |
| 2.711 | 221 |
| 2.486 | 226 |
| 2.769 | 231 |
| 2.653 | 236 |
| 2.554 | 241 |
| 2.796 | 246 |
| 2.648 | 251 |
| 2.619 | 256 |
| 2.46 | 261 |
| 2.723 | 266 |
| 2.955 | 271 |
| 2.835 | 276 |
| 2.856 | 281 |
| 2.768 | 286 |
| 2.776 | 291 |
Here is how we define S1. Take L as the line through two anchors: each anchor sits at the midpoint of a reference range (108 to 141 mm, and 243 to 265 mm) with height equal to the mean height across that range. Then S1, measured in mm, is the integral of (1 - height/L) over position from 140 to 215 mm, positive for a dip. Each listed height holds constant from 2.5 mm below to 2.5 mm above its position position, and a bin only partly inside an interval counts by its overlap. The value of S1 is 8.2 mm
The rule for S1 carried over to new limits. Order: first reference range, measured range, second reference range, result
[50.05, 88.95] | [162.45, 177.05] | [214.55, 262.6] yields 1.1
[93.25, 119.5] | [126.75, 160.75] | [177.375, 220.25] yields -1.0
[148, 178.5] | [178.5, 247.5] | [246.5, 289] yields 3.9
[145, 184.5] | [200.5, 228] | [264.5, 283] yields 4.1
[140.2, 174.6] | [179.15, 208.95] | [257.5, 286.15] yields 3.0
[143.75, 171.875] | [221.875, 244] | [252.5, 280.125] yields -0.6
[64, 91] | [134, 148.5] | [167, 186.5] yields 0.4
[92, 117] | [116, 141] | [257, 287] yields -0.2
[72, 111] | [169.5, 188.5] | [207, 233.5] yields -0.1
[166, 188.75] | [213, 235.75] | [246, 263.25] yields -0.8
